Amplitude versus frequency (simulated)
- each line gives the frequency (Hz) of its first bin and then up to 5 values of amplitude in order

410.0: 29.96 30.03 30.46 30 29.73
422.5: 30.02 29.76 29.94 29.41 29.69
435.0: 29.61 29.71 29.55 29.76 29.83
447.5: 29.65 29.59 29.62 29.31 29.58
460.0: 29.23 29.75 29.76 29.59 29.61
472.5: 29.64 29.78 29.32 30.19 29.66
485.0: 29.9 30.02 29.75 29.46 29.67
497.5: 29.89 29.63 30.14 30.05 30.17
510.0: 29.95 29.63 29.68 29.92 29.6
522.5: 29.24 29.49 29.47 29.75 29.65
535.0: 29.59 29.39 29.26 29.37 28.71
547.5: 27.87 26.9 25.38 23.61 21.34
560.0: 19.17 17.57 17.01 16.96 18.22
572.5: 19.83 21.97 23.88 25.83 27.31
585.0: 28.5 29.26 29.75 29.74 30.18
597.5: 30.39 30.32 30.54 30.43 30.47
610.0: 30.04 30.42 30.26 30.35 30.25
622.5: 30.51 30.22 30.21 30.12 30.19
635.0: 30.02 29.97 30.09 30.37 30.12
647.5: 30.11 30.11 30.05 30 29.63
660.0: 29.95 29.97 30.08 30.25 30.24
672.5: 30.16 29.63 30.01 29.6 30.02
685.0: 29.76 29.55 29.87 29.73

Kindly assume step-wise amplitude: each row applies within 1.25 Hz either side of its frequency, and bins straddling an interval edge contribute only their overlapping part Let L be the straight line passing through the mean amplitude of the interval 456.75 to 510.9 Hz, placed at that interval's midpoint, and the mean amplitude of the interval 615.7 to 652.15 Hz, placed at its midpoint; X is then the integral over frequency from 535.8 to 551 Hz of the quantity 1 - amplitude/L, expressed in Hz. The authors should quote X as 0.7 Hz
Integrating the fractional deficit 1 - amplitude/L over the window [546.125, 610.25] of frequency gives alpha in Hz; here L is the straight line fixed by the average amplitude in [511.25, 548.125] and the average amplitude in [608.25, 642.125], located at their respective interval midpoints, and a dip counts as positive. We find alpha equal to 9.5 Hz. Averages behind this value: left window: 29.4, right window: 30.2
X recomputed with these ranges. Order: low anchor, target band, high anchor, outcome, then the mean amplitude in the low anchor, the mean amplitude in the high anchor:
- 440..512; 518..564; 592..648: 4.6 Hz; 29.7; 30.2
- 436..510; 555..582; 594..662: 8.5 Hz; 29.7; 30.2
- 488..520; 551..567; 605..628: 5.0 Hz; 29.8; 30.3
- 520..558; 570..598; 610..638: 2.7 Hz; 28.1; 30.2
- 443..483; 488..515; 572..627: -0.4 Hz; 29.6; 28.8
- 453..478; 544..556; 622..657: 1.3 Hz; 29.6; 30.1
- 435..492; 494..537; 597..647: 0.2 Hz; 29.7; 30.3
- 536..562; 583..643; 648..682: -4.1 Hz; 25.9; 30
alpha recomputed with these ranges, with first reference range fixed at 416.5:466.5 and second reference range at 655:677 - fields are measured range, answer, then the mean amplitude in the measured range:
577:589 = 1.1 Hz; 27.2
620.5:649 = -0.2 Hz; 30.2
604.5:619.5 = -0.2 Hz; 30.3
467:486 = 0.0 Hz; 29.7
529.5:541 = 0.1 Hz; 29.5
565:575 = 3.8 Hz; 18.6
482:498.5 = 0.0 Hz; 29.8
